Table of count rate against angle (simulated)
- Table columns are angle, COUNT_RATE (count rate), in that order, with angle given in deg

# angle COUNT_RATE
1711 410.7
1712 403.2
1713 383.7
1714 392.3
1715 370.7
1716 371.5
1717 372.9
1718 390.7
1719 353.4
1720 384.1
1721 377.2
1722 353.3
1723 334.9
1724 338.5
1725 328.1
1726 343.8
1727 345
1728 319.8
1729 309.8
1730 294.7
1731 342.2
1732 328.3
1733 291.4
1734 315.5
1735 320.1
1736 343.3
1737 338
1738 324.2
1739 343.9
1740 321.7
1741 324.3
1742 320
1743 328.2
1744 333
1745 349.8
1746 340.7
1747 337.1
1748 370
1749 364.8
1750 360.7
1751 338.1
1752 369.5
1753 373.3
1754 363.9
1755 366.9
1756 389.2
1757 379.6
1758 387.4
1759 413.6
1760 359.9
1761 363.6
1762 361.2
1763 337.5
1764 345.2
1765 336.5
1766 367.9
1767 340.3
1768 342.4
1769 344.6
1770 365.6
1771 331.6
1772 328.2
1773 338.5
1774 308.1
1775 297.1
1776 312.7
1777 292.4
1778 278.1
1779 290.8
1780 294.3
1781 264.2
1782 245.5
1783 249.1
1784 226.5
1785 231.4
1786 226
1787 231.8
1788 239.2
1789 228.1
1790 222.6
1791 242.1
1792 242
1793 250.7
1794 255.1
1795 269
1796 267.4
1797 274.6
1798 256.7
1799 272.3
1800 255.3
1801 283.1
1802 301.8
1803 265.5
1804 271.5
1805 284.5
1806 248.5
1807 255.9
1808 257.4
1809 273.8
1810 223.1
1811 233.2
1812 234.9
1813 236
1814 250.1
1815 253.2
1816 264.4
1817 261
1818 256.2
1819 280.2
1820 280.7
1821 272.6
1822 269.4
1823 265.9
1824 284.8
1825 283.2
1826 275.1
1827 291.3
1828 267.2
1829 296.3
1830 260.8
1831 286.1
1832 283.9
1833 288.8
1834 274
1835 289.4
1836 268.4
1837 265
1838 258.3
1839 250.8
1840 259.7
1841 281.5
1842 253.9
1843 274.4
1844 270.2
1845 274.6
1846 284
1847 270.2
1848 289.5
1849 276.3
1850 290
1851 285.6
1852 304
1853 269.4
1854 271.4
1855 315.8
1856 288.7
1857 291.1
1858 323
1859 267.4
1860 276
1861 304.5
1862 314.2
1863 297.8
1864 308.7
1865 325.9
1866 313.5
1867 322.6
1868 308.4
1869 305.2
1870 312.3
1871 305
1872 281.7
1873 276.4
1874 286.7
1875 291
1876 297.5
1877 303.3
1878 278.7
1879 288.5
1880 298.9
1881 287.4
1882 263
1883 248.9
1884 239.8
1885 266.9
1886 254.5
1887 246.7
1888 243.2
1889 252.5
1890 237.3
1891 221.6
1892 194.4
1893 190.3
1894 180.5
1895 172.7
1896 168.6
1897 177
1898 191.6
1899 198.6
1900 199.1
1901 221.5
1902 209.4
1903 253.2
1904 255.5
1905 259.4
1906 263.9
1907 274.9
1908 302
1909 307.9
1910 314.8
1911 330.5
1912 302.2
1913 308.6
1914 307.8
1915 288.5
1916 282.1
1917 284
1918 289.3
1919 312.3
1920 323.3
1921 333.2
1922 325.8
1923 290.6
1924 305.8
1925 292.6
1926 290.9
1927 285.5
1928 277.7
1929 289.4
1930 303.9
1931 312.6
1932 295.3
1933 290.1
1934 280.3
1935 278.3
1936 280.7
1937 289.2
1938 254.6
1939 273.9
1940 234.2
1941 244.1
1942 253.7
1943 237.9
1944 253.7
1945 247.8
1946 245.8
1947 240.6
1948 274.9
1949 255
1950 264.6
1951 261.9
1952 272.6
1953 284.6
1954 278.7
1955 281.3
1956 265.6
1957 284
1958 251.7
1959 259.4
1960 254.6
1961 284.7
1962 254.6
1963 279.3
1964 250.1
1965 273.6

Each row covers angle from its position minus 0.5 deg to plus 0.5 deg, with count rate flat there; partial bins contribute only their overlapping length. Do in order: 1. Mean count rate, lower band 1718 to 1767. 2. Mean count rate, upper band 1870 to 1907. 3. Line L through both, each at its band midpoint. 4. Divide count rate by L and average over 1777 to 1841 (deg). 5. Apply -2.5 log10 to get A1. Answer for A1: 0.14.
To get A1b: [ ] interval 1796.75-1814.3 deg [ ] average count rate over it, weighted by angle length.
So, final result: 260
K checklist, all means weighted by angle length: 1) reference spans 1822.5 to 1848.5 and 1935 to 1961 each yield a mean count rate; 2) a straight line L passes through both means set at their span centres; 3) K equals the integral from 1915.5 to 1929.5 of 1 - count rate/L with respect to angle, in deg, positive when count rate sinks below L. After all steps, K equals -1.76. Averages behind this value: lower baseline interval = 275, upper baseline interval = 263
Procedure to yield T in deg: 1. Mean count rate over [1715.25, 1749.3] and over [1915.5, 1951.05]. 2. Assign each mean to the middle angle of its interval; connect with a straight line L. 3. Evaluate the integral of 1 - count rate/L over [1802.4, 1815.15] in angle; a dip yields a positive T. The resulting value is 2.56 deg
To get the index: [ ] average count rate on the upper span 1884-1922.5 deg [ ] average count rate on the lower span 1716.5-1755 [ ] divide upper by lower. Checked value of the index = 0.75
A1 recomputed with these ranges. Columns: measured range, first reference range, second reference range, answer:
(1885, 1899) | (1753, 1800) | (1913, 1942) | 0.352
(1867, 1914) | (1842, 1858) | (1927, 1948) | 0.073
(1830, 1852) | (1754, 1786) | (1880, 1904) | -0.036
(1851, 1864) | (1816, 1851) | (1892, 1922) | -0.095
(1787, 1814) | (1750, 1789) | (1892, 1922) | 0.202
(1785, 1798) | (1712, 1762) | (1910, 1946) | 0.329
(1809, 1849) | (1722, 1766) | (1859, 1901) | 0.092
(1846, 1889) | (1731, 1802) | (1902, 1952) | 0.022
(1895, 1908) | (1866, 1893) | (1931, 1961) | 0.206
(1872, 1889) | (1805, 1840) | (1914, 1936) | 0.041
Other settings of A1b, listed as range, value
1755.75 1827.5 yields 286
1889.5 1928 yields 262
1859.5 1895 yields 274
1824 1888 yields 284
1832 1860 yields 279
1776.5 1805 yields 259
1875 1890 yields 269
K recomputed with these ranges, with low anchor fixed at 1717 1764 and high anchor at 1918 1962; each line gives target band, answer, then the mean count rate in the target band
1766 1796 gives 4.8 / 280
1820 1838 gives 2.2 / 277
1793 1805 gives 2.1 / 270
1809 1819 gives 2.3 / 249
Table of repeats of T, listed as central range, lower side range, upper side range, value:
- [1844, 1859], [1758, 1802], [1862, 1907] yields -0.99 deg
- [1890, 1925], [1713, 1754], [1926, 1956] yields 2.71 deg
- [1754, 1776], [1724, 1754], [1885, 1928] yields -1.88 deg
